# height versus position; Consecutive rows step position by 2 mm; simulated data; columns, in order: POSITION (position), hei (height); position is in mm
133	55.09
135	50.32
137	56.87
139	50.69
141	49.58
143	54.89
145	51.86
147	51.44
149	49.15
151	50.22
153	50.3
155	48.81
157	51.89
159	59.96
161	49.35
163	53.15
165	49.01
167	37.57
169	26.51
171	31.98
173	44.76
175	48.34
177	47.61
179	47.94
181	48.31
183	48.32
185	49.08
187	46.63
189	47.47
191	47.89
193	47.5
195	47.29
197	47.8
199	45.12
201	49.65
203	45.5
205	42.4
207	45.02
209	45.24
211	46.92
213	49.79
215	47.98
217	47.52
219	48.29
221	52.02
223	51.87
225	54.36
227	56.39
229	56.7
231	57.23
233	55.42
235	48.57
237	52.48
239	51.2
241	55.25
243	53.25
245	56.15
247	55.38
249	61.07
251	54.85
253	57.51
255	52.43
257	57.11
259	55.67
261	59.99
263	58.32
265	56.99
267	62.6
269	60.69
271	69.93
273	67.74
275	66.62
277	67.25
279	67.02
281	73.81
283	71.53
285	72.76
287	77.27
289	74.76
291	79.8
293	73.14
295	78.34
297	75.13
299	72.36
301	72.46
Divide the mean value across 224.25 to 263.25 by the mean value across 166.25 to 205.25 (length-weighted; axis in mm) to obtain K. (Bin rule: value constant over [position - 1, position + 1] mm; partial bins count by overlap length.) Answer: 1.23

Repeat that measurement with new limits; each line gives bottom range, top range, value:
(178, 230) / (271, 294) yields 1.48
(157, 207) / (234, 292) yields 1.34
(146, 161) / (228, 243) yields 1.04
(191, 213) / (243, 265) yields 1.22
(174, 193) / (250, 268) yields 1.19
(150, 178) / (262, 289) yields 1.45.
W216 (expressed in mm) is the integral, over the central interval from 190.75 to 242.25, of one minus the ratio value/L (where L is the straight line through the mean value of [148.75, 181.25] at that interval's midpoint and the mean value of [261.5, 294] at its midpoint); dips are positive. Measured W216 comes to 6.2 mm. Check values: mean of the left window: 46.7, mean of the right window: 68.6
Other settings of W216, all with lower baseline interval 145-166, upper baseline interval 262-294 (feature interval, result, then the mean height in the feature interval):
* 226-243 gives 2.30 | 54.1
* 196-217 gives 4.30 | 46.6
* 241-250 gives 1.10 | 56.3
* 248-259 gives 1.48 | 56.5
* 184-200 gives 2.60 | 47.3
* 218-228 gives 1.37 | 52.6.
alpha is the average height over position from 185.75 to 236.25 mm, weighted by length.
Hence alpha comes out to 49.2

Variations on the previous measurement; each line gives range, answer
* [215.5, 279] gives 56.9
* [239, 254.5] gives 55.8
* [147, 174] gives 46.5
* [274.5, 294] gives 72.5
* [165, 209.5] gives 45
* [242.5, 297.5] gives 64.9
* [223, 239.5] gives 54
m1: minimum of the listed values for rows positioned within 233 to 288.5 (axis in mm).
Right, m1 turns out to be 48.57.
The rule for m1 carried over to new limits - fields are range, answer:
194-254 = 42.4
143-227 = 26.51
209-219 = 45.24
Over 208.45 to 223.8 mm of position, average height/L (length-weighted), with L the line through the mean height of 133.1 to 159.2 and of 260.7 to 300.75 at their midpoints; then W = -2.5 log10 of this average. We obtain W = 0.24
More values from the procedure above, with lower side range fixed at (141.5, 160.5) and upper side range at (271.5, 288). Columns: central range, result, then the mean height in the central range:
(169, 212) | 0.250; 45.8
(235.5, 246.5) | 0.210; 53.5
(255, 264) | 0.181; 57.2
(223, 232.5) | 0.134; 55.7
